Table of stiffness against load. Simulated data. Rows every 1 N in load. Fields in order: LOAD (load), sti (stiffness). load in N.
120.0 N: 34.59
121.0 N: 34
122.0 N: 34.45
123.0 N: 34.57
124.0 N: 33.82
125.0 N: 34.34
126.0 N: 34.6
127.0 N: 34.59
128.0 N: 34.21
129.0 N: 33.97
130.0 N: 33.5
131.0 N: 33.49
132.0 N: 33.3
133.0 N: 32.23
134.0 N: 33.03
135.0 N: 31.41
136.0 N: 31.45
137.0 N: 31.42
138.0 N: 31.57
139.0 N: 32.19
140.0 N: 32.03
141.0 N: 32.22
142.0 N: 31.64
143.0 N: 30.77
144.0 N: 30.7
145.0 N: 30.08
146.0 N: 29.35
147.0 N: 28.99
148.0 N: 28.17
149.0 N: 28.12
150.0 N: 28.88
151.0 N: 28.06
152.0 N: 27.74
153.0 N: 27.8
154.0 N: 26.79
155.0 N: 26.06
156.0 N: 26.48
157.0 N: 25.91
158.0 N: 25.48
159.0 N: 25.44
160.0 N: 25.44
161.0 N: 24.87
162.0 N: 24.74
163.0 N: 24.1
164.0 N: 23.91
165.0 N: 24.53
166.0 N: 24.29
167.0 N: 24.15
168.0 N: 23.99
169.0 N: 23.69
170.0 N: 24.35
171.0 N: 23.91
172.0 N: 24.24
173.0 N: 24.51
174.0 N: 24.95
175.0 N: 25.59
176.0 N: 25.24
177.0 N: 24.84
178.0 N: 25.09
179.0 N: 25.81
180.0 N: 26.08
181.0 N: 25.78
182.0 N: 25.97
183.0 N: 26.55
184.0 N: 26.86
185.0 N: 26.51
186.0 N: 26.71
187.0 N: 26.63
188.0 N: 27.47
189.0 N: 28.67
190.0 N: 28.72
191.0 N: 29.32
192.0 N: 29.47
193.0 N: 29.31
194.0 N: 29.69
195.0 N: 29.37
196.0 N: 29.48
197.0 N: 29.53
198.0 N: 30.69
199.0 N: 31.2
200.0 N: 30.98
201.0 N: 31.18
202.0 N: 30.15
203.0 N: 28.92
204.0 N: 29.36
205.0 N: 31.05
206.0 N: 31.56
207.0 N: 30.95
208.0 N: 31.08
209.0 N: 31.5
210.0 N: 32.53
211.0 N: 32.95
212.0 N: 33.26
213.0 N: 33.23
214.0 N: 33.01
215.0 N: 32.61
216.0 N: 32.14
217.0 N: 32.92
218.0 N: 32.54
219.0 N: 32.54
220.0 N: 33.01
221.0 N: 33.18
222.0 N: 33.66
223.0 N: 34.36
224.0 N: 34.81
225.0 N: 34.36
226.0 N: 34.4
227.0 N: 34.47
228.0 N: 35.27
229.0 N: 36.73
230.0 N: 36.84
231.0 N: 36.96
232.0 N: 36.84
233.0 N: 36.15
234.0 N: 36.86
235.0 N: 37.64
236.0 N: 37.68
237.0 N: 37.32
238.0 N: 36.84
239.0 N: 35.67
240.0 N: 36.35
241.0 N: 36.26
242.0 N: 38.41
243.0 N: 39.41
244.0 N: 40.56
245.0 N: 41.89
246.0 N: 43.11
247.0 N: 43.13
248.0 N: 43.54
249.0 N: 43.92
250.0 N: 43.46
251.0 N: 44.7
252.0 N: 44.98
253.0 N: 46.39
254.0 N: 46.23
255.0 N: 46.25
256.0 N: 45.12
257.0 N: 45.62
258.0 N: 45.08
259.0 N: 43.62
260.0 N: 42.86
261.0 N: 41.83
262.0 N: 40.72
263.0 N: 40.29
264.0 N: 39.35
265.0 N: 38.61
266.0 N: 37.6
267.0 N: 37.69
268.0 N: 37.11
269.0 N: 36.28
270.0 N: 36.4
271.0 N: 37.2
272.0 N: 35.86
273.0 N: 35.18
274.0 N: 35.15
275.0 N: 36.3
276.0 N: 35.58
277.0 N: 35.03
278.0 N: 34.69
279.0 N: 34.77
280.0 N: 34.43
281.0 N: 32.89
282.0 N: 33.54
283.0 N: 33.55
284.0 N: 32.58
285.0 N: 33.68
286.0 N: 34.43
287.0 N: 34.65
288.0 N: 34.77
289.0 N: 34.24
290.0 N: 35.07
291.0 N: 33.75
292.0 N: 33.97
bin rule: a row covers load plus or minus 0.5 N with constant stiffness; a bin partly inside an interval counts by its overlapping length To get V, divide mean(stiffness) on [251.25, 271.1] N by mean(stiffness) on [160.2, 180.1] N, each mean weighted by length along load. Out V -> 1.69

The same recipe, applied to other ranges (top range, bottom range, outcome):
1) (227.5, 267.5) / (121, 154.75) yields 1.28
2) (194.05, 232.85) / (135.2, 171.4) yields 1.19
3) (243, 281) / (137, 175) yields 1.48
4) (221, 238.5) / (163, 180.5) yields 1.46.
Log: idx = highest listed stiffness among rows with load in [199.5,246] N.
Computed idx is 43.11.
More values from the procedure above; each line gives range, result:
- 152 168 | 27.8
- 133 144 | 33.03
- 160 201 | 31.2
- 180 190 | 28.72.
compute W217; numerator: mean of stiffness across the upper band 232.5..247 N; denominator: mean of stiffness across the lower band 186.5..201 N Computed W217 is 1.3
